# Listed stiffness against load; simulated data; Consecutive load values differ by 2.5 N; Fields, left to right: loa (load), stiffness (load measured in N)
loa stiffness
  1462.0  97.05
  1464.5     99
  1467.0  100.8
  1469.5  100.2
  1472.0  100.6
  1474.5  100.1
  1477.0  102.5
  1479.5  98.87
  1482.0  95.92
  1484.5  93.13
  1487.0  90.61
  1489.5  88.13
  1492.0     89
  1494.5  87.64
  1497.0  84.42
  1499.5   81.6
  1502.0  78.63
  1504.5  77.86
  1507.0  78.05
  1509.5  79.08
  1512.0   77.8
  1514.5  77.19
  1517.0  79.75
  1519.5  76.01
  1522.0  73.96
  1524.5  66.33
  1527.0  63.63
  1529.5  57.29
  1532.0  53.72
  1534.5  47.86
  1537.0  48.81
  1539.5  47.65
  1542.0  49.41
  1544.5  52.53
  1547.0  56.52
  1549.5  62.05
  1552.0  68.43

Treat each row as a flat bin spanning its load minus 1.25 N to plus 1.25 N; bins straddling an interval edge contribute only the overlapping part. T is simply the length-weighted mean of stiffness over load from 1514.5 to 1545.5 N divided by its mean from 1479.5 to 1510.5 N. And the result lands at 0.7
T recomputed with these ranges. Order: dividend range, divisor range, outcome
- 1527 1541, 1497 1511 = 0.66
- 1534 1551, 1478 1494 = 0.57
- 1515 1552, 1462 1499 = 0.64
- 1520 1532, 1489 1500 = 0.75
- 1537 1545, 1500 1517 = 0.63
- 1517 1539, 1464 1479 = 0.61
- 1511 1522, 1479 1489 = 0.82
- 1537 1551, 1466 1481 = 0.53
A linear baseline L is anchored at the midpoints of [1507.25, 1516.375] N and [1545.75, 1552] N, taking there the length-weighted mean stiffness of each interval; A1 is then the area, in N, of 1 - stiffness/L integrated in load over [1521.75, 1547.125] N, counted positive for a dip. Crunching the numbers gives 4.7 N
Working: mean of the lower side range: 78.1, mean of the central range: 55.4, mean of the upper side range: 61.1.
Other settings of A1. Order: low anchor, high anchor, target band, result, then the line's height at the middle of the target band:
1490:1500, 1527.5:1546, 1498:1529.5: -2.1 N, 70.6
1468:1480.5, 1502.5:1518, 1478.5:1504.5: 0.5 N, 89.8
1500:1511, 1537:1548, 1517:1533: -0.5 N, 64.1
